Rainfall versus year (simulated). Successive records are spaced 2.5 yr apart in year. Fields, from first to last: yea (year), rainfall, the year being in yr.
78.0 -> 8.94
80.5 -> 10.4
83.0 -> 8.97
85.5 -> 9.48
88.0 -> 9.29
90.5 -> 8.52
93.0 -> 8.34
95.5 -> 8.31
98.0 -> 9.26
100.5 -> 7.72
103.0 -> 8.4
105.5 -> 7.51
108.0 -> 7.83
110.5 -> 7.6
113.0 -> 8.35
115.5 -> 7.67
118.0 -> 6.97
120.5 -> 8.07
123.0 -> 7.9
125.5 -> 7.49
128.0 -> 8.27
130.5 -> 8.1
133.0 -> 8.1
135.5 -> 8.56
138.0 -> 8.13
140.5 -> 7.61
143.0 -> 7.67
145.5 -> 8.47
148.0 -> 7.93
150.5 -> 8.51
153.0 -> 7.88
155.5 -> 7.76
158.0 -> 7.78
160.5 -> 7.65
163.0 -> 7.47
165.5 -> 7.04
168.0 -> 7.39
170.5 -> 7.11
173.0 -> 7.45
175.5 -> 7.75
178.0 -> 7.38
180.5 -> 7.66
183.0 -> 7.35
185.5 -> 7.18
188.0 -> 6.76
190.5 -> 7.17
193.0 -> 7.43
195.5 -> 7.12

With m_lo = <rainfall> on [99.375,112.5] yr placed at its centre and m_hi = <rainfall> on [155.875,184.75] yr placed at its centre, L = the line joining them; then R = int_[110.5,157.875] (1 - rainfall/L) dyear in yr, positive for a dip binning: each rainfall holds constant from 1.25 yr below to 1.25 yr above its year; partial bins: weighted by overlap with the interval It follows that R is -1.7 yr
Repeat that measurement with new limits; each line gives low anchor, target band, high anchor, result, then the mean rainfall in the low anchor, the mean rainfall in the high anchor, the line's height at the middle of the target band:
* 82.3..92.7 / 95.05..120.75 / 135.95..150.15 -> 2.1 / 9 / 8.03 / 8.65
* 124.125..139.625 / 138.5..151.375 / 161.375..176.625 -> -0.3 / 8.09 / 7.37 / 7.84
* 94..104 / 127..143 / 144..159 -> 0.2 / 8.42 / 8.05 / 8.17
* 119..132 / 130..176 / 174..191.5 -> -0.9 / 7.95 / 7.33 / 7.65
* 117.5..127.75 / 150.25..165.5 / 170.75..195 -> -0.5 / 7.72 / 7.33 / 7.49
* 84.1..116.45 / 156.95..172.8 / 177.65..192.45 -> 0.2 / 8.34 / 7.25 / 7.51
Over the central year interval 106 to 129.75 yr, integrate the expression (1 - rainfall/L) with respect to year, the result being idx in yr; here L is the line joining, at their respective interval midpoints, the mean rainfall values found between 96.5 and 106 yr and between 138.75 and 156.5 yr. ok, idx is 1.11 yr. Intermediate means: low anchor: 8.28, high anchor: 7.98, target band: 7.79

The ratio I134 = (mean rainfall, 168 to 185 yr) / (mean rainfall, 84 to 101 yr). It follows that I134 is 0.85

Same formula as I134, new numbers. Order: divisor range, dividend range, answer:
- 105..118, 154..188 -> 0.96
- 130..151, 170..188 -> 0.91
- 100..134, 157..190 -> 0.94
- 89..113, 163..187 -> 0.90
